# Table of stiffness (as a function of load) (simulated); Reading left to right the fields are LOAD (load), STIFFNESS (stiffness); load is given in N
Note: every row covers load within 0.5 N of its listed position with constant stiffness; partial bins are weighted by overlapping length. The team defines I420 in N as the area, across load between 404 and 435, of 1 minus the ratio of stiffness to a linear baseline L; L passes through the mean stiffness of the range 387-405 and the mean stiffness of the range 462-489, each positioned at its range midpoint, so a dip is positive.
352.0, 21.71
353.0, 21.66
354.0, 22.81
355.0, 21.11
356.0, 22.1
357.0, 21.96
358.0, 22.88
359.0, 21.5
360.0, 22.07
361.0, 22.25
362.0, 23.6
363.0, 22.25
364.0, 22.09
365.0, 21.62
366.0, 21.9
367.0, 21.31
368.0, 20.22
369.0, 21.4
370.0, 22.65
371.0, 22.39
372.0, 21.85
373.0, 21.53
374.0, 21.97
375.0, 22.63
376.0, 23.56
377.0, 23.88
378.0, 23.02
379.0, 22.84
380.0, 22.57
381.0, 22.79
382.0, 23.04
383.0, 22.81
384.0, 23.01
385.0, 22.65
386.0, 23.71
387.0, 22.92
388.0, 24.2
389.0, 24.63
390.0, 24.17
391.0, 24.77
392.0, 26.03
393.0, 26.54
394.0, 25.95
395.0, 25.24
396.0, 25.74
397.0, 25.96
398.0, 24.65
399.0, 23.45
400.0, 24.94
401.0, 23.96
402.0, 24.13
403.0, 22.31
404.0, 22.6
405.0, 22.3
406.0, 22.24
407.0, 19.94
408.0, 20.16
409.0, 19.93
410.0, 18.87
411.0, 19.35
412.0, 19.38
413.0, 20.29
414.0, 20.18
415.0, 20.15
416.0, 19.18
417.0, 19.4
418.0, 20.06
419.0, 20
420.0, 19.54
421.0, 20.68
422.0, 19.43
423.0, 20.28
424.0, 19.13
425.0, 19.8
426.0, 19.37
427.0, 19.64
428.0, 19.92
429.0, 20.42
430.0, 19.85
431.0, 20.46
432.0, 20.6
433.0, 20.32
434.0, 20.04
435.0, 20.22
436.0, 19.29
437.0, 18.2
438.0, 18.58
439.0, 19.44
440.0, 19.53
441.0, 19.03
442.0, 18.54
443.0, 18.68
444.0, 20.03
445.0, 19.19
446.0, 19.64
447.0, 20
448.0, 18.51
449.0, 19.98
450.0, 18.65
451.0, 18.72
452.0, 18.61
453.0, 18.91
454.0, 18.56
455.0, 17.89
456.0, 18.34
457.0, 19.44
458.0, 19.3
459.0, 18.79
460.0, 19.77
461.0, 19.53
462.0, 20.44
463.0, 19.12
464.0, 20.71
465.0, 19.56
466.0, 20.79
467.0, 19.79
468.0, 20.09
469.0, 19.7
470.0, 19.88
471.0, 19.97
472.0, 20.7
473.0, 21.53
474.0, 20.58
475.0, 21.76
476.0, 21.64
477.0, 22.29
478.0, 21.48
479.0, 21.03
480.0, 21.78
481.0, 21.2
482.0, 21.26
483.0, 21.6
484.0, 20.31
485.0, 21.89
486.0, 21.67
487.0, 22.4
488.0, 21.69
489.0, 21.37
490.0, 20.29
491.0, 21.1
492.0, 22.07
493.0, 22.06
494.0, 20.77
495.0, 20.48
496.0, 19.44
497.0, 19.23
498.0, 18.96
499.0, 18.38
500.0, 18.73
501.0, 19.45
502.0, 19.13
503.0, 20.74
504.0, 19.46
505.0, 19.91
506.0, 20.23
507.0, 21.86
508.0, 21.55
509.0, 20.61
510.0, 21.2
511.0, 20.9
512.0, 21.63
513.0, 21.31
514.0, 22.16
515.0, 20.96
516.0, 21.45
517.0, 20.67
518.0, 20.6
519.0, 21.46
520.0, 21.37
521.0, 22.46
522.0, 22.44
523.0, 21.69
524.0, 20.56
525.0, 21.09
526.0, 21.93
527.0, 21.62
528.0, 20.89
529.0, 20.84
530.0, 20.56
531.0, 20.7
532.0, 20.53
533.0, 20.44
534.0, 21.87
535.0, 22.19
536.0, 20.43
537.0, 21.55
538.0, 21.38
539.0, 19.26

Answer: 4.5 N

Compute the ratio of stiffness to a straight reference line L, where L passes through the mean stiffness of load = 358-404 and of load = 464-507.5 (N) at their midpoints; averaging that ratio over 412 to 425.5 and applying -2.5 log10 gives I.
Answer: 0.13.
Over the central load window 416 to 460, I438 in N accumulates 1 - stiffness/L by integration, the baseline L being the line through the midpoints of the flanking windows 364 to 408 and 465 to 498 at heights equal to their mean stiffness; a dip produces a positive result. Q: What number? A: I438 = 5.1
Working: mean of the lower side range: 23.2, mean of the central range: 19.4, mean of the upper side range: 20.9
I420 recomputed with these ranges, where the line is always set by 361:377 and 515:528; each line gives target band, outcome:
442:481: 3.3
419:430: 1.0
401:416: 0.7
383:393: -0.9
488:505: 1.1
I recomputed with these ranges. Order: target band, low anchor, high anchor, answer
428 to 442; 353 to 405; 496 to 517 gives 0.12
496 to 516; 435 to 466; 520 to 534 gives 0.02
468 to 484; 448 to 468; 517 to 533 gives -0.06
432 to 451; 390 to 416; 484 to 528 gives 0.14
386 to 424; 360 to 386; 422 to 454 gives -0.06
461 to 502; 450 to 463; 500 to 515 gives -0.04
